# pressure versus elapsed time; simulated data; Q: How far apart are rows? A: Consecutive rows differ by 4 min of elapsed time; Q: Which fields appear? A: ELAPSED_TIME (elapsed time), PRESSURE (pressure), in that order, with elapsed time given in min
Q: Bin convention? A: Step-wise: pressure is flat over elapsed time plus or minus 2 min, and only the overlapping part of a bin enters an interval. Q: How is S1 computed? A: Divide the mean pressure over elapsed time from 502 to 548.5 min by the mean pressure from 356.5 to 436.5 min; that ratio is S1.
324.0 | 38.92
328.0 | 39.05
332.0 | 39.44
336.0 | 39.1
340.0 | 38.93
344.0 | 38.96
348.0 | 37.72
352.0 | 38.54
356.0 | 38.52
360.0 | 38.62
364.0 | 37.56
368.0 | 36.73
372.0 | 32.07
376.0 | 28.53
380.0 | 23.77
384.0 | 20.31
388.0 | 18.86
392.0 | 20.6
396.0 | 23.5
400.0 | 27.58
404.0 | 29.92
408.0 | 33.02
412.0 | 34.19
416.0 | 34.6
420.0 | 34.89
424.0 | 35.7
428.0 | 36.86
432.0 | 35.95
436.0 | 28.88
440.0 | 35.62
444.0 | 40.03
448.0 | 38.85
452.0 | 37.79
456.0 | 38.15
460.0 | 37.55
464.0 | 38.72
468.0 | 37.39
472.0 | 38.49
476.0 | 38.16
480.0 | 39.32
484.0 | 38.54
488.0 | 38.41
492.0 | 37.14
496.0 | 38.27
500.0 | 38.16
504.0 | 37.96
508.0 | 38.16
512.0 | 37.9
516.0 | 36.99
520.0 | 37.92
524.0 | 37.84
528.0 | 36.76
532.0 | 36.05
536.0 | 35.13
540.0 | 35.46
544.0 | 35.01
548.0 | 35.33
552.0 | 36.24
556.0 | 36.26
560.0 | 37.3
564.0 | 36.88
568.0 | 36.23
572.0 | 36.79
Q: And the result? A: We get 1.19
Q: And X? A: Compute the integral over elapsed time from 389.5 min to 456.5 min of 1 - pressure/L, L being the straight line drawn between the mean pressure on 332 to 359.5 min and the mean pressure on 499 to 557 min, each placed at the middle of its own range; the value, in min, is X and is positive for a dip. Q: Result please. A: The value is 8.4 min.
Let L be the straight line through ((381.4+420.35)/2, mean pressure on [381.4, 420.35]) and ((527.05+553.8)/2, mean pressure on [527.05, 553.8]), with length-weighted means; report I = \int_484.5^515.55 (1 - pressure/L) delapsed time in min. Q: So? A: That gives -4.4 min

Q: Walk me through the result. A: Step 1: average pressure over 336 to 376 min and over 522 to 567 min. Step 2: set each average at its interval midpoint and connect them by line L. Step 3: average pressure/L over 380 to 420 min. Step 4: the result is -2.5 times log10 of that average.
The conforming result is 0.33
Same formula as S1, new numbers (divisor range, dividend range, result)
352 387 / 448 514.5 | 1.19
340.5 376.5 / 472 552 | 1.01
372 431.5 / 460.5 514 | 1.32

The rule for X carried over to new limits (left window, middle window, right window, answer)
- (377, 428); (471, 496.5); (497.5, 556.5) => -3.4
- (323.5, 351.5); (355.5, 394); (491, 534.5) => 9.4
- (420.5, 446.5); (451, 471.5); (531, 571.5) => -1.3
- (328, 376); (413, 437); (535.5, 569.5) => 1.5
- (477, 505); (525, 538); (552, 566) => 0.4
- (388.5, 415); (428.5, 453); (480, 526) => -3.4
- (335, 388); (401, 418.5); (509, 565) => 1.0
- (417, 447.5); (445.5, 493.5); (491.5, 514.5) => -1.9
